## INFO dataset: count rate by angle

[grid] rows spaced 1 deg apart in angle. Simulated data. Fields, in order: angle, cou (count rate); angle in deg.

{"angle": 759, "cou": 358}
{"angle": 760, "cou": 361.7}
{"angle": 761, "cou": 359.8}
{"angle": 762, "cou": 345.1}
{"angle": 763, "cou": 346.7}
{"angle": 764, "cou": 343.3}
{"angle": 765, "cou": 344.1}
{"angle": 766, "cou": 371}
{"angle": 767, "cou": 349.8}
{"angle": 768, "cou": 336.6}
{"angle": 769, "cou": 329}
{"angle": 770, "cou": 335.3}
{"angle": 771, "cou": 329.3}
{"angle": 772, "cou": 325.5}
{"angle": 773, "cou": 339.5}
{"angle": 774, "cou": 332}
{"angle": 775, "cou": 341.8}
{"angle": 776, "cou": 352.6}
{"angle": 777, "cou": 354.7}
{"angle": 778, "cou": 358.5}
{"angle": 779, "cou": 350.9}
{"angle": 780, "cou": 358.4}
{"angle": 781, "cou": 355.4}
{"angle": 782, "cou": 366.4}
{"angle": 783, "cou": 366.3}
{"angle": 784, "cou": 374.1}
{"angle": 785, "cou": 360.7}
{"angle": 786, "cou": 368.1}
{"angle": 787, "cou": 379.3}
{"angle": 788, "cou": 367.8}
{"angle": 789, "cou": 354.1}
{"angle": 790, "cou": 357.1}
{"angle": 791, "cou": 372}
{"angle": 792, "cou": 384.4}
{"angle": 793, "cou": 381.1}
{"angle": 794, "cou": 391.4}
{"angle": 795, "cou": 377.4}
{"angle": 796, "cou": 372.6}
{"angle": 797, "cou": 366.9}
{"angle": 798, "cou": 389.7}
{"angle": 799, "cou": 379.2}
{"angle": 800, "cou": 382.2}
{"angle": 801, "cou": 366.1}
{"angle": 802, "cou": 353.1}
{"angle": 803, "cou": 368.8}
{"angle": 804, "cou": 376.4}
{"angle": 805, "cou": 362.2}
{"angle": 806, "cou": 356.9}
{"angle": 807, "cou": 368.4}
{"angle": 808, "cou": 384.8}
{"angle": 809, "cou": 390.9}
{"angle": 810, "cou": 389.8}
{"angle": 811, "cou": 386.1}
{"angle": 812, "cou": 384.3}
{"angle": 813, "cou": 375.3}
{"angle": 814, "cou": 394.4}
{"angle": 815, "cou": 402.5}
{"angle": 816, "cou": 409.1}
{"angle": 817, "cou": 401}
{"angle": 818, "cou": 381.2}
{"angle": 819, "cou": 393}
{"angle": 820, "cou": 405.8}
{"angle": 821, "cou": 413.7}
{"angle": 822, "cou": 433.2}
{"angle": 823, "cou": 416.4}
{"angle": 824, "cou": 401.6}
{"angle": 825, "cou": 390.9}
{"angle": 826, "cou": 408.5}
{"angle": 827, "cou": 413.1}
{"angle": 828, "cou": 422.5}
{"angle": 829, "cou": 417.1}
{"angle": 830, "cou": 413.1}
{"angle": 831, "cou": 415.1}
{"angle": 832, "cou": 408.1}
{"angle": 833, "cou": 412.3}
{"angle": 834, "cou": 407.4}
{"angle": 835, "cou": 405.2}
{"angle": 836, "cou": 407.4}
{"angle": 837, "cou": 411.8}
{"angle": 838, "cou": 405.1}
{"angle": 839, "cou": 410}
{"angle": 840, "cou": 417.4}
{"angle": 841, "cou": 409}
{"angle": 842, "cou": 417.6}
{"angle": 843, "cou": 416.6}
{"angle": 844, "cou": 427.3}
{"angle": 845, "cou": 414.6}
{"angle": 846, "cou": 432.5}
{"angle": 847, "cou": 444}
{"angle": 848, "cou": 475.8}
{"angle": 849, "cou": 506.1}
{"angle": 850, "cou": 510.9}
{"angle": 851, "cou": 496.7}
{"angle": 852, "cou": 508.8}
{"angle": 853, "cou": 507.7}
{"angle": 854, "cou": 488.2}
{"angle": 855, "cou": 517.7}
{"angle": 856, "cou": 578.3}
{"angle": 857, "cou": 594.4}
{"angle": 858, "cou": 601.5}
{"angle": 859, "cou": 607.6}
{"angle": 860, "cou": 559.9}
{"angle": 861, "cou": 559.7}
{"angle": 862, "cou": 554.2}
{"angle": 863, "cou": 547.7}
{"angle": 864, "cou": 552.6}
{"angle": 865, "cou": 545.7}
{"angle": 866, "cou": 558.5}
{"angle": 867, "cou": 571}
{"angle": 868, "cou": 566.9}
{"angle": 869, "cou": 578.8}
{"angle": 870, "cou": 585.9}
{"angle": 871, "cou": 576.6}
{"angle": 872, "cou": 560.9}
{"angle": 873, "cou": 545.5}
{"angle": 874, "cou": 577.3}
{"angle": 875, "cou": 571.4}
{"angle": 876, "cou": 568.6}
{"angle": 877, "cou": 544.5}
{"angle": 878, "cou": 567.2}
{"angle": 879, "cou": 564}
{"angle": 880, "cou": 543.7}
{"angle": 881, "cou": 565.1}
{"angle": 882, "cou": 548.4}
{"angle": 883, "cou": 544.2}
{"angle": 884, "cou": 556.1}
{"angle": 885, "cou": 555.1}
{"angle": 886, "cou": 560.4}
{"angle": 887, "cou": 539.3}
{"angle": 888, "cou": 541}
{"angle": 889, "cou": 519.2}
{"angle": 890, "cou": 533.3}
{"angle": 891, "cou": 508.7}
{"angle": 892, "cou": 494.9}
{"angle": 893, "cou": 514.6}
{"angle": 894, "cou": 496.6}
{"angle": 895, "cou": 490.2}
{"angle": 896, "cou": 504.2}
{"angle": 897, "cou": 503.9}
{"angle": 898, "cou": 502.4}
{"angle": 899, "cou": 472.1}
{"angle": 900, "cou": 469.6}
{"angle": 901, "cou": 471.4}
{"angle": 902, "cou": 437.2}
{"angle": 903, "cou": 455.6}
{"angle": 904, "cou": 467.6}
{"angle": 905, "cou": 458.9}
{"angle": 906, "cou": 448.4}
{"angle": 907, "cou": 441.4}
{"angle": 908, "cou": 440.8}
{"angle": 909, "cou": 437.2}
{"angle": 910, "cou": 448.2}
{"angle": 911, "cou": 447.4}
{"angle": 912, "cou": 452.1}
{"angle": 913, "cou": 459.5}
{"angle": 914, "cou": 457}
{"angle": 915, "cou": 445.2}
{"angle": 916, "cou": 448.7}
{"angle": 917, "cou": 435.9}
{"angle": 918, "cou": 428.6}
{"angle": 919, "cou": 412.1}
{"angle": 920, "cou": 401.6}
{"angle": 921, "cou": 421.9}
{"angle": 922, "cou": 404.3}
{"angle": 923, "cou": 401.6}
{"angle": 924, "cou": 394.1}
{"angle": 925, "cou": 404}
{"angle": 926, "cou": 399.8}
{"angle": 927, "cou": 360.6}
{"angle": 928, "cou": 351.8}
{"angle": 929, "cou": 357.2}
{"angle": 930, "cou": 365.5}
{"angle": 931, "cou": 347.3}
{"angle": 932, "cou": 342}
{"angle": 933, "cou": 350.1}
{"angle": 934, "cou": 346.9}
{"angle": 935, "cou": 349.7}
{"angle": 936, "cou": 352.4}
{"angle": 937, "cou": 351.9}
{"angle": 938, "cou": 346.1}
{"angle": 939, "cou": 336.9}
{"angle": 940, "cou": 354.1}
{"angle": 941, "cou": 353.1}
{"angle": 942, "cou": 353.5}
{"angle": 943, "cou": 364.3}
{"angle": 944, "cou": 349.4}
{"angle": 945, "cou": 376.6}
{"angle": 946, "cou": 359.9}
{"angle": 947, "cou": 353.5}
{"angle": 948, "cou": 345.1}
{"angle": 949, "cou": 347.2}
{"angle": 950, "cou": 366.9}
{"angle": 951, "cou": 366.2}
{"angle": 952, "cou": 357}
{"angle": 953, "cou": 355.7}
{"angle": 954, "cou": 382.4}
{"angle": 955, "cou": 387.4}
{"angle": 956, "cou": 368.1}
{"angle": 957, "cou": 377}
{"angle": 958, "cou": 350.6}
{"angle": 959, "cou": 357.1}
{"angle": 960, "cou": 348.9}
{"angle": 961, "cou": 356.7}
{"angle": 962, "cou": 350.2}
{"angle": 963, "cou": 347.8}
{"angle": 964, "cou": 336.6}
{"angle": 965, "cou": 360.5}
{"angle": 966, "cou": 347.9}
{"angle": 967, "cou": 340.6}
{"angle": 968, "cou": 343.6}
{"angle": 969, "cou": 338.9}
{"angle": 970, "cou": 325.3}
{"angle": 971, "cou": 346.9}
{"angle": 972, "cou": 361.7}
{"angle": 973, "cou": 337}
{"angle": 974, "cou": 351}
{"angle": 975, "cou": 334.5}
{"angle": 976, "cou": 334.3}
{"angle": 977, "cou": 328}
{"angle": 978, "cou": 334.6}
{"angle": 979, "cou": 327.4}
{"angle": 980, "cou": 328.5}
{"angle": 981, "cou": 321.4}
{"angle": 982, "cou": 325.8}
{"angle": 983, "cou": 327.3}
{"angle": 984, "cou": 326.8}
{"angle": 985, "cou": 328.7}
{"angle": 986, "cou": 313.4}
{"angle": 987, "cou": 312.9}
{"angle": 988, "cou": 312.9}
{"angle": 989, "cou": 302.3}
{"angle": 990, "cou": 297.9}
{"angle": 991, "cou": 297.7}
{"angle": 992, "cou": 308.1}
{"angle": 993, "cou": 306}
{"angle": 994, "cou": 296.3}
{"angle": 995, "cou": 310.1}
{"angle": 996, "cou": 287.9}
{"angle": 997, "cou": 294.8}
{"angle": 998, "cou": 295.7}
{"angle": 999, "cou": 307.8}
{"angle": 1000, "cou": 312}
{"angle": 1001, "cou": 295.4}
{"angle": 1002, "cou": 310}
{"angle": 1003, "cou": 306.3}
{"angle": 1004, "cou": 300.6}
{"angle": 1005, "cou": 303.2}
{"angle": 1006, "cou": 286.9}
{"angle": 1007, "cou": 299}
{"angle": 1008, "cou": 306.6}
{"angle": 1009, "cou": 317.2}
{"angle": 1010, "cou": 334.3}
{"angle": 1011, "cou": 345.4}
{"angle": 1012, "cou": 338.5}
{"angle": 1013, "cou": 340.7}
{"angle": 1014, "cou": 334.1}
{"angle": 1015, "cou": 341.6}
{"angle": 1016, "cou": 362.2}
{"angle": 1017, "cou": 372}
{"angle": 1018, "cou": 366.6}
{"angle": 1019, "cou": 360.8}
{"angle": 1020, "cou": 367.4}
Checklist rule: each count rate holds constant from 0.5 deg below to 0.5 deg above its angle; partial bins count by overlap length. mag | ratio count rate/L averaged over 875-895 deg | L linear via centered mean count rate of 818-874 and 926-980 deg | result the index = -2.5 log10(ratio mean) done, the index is -0.24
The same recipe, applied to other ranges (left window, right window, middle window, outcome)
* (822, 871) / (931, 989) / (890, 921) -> -0.131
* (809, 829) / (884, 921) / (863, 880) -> -0.250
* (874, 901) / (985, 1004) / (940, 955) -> 0.122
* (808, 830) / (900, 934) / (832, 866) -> -0.188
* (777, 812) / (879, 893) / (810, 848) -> 0.064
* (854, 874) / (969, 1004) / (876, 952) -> 0.070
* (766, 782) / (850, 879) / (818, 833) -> 0.137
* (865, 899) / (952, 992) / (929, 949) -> 0.173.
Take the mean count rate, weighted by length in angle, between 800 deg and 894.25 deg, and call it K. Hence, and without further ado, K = 473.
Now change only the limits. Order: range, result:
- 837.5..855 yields 454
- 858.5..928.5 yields 498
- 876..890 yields 550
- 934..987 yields 347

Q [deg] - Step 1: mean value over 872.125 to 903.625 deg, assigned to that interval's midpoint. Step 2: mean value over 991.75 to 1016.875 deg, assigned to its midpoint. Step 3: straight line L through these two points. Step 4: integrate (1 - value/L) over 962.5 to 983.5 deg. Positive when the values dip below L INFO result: 1.9 deg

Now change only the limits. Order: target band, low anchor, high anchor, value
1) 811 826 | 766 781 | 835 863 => 1.0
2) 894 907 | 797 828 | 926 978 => -3.8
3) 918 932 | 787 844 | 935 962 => -0.8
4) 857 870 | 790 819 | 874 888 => -1.3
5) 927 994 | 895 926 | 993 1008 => 3.8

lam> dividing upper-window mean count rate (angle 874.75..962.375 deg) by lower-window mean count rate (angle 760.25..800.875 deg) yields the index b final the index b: 1.2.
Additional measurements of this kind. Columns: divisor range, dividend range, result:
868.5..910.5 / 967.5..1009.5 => 0.61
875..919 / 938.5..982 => 0.71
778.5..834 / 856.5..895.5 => 1.44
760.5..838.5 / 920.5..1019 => 0.91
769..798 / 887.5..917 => 1.32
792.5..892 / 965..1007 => 0.69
